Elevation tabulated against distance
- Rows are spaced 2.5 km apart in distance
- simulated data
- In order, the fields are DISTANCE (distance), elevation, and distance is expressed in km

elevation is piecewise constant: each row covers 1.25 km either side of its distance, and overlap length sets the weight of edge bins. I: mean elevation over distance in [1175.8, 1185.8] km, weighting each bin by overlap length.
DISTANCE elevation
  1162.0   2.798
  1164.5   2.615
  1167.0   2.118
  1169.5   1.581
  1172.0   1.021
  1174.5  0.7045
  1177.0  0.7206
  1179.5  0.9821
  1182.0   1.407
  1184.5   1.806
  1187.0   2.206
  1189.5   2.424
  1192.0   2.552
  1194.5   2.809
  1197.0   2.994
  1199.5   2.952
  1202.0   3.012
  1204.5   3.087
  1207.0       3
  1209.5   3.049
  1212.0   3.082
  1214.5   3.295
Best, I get 1.24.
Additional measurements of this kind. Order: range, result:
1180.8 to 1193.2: 2.08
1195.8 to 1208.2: 3.01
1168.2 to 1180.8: 1.01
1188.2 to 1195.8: 2.6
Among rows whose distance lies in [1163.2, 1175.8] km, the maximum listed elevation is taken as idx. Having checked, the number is 2.615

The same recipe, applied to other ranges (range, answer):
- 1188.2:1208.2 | 3.087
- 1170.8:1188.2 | 2.206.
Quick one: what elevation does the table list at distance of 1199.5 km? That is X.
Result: 2.952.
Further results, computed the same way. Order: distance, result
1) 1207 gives 3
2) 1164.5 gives 2.615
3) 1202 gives 3.012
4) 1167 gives 2.118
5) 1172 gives 1.021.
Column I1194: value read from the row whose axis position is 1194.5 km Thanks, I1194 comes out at 2.809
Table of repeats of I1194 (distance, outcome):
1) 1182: 1.407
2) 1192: 2.552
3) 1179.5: 0.9821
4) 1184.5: 1.806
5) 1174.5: 0.7045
